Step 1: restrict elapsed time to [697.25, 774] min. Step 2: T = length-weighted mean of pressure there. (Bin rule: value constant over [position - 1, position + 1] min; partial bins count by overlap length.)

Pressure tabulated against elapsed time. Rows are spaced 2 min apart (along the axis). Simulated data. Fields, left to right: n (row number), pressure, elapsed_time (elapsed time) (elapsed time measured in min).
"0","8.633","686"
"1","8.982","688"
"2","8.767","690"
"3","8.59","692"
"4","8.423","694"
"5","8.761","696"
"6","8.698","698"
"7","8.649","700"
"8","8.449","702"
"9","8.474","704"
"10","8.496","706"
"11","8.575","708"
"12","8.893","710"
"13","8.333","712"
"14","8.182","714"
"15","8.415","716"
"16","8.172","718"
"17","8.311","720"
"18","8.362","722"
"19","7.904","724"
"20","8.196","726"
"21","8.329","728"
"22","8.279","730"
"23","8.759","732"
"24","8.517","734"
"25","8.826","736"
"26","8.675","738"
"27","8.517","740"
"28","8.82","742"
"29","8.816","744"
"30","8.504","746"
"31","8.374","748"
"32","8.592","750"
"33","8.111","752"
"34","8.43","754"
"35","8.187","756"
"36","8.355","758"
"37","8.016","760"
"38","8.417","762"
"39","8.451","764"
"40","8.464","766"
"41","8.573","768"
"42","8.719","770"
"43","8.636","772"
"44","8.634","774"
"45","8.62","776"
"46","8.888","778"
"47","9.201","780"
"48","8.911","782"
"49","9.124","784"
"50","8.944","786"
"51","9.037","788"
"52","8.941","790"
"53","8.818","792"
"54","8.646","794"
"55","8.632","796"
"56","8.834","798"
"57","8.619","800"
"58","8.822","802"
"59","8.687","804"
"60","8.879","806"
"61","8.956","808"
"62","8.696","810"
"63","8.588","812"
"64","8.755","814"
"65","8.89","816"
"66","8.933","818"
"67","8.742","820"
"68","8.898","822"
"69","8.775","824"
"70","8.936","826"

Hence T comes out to 8.46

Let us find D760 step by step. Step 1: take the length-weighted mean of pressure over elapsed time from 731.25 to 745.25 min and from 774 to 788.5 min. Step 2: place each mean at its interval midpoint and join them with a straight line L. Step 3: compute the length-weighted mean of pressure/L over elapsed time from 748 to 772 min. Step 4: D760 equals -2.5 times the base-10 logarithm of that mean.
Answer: 0.05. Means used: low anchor 8.7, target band 8.4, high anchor 8.94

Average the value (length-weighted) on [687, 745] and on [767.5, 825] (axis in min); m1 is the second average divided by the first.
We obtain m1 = 1.0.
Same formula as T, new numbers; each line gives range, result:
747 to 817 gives 8.67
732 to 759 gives 8.53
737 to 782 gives 8.55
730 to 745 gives 8.68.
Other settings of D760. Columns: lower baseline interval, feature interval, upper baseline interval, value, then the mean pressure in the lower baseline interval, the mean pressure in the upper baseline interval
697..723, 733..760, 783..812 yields 0.01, 8.46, 8.82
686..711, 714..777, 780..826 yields 0.04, 8.65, 8.83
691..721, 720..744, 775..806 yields 0.02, 8.49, 8.85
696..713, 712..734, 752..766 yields 0.02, 8.58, 8.31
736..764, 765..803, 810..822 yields -0.02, 8.46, 8.78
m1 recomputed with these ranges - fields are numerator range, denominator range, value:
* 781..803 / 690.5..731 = 1.05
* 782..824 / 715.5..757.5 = 1.05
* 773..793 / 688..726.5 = 1.05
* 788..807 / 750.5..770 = 1.05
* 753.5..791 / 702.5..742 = 1.03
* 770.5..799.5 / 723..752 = 1.04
